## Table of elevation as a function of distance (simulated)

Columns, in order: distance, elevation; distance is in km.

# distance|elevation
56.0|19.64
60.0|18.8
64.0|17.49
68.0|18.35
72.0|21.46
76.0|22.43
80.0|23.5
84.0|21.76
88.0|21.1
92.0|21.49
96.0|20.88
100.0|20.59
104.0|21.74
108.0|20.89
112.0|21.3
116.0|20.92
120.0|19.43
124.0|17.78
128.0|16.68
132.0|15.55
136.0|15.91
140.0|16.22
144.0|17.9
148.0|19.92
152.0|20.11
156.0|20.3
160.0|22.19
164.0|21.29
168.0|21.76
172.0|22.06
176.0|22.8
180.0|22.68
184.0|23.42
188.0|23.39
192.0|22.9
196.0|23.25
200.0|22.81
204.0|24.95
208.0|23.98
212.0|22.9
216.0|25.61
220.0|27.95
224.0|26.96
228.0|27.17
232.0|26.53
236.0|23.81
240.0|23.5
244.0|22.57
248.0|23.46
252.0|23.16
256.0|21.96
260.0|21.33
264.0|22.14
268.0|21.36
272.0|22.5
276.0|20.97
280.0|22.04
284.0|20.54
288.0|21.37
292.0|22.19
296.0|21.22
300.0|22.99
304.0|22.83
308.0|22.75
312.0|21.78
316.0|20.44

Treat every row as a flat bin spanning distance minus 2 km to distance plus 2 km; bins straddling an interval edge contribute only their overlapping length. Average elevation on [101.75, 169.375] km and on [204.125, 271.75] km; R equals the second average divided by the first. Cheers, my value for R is 1.24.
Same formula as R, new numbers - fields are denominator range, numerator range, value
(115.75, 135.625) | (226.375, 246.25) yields 1.40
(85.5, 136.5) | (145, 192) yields 1.11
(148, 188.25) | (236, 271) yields 1.03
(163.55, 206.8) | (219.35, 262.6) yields 1.06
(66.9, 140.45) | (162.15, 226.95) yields 1.19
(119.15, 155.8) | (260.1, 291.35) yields 1.21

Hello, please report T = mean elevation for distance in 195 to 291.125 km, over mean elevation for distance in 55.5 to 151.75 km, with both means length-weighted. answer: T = 1.19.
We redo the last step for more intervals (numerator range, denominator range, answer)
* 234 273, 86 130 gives 1.11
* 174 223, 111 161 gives 1.28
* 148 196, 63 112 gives 1.05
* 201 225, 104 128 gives 1.27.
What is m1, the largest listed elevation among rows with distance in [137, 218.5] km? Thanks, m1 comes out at 25.61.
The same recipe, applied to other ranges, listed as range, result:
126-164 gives 22.19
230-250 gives 26.53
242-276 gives 23.46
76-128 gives 23.5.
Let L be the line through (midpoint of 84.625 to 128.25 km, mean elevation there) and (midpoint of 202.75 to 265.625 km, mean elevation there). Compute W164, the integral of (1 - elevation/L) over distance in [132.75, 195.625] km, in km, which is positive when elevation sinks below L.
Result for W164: 3.96 km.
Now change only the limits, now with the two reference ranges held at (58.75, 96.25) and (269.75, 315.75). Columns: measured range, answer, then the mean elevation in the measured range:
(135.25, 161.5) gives 2.6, 19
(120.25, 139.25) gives 3.9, 16.7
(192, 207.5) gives -1.6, 23.6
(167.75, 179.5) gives -0.6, 22.3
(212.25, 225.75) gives -3.0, 26.3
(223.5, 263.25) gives -4.2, 23.9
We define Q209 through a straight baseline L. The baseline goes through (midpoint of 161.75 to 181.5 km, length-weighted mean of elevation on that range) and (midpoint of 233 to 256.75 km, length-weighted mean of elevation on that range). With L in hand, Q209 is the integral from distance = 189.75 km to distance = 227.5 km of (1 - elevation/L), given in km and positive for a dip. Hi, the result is -3.3 km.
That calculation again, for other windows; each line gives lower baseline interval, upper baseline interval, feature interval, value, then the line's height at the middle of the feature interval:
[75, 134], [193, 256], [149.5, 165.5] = 0.9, 22.2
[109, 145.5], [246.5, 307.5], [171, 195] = -4.2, 19.5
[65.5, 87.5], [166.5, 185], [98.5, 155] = 7.8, 22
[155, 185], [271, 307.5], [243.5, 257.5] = -0.6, 21.9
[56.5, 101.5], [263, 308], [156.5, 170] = -0.3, 21.2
